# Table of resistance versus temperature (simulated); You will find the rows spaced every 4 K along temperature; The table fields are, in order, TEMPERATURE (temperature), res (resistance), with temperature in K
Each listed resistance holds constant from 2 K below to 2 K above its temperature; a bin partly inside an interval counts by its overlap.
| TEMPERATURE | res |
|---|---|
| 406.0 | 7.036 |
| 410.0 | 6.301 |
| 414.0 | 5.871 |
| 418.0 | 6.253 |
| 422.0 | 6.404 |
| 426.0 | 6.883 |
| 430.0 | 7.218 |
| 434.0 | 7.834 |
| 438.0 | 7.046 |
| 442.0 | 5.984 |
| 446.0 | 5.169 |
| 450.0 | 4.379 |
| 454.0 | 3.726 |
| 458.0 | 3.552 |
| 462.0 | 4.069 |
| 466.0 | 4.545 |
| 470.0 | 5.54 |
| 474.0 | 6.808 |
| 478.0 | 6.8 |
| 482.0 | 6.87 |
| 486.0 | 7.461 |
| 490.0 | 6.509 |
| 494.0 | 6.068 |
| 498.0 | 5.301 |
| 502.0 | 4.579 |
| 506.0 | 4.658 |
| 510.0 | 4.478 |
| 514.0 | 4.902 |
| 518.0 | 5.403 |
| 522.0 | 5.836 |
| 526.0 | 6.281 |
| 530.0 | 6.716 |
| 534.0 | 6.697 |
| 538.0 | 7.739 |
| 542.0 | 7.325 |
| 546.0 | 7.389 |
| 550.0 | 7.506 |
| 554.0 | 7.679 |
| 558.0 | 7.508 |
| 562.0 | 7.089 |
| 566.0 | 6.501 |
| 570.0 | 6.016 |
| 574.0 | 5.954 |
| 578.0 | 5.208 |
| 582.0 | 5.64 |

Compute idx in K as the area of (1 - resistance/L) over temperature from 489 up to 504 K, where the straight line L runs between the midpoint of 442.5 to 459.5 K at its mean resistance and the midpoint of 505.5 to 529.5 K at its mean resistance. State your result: -1.5 K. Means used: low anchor 4.38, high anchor 5.39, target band 5.55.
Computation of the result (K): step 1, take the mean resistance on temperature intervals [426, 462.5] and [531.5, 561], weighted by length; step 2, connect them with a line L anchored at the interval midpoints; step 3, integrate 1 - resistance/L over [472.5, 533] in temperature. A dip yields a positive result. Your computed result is 6.09 K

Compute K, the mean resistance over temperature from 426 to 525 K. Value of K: 5.65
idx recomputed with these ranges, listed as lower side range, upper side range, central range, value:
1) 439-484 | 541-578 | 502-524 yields 4.0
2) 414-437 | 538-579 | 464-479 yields 2.2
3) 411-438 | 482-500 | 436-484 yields 8.6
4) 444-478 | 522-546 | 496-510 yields 2.9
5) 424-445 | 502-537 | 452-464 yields 5.1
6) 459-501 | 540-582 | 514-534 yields 1.2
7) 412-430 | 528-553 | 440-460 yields 6.2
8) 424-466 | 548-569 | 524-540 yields -0.1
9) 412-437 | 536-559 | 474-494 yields 0.9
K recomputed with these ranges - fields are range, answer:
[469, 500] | 6.45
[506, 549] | 6.23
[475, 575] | 6.38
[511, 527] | 5.49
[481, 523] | 5.61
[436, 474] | 4.99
